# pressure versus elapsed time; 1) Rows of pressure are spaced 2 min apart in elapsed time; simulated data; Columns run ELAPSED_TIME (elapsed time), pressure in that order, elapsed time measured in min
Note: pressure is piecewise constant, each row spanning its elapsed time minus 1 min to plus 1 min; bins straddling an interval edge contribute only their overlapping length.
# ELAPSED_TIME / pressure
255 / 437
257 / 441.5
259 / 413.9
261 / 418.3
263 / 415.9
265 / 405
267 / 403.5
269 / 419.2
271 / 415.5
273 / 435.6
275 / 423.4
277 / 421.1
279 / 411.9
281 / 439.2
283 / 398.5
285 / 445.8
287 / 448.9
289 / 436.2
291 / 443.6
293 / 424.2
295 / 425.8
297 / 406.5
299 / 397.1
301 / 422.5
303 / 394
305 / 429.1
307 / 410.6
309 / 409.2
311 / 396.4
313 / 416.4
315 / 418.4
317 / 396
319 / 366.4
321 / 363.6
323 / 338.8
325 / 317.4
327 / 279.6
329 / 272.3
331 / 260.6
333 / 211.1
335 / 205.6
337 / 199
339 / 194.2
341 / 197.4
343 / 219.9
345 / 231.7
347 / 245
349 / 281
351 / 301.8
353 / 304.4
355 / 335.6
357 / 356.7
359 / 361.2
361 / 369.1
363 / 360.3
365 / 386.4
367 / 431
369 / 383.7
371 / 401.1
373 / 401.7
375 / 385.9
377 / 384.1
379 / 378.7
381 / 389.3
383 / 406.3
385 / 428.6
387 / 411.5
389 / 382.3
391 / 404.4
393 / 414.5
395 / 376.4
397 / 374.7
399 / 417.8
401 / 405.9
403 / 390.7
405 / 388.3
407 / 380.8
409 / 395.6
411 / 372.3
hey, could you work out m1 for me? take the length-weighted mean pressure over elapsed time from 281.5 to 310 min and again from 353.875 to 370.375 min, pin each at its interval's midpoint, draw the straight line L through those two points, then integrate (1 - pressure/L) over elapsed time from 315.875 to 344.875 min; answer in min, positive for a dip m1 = 9.1 min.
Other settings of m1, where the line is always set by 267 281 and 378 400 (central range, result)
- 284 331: 2.7 min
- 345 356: 3.2 min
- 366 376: 0.0 min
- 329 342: 6.1 min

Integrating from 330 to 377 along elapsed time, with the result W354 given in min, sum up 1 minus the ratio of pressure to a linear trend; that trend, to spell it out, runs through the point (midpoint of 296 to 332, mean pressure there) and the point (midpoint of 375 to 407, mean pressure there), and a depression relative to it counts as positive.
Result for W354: 9.54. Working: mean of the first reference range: 372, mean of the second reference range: 396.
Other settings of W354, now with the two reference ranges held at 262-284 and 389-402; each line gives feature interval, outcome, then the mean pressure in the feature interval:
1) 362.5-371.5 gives 0.2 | 394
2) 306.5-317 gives 0.1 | 409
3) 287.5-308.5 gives -0.3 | 419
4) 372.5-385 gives 0.2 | 394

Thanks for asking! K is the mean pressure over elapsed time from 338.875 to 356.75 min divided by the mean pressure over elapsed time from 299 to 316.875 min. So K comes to 0.64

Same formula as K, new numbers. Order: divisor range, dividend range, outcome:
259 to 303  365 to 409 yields 0.94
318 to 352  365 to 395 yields 1.51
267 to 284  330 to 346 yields 0.51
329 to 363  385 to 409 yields 1.47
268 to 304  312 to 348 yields 0.67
